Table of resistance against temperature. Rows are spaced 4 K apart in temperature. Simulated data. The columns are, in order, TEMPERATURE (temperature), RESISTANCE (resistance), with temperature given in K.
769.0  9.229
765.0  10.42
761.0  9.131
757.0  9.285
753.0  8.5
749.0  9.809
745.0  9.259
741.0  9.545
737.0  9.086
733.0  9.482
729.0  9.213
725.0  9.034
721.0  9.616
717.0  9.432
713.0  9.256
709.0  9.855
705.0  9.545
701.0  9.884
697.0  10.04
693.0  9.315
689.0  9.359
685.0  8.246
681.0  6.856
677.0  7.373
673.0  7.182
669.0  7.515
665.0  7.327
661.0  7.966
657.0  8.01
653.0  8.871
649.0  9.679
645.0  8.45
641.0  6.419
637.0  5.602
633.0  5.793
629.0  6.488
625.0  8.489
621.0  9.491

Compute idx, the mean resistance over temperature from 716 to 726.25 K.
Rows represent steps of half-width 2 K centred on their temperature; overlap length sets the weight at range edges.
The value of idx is 9.38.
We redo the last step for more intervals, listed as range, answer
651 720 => 8.6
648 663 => 8.56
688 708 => 9.65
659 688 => 7.56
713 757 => 9.3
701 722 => 9.57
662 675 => 7.39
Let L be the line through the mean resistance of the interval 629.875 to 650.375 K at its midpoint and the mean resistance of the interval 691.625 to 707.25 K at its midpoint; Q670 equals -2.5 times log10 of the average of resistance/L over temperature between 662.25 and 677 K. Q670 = 0.139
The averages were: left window 7.07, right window 9.71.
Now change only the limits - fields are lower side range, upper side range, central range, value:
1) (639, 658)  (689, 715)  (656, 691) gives 0.15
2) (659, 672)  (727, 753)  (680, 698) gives -0.08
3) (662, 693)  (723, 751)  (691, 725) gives -0.12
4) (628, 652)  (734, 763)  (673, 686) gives 0.08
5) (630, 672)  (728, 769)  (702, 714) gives -0.12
